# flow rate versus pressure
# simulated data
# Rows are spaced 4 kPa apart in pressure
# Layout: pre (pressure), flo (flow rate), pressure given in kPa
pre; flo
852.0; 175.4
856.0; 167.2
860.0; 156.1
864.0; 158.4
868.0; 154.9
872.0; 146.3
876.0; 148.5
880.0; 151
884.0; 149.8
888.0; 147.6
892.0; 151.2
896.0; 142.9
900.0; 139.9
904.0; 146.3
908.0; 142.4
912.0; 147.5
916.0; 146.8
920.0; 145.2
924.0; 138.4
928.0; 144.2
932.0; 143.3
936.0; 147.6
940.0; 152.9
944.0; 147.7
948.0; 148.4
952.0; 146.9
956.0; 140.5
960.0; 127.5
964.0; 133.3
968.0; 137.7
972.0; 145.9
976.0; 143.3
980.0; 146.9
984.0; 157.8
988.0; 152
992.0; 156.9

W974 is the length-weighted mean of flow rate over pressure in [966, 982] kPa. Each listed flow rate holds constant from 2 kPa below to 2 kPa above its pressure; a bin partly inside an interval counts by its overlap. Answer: 143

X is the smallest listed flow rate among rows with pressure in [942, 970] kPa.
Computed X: 127.5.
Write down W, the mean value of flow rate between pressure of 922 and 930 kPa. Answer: 141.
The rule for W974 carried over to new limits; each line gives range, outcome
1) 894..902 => 141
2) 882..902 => 146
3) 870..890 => 149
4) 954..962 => 134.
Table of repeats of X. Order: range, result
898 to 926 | 138.4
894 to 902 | 139.9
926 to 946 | 143.3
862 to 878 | 146.3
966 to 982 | 137.7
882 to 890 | 147.6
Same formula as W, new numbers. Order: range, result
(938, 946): 150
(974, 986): 149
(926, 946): 147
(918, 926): 142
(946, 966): 139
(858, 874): 154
